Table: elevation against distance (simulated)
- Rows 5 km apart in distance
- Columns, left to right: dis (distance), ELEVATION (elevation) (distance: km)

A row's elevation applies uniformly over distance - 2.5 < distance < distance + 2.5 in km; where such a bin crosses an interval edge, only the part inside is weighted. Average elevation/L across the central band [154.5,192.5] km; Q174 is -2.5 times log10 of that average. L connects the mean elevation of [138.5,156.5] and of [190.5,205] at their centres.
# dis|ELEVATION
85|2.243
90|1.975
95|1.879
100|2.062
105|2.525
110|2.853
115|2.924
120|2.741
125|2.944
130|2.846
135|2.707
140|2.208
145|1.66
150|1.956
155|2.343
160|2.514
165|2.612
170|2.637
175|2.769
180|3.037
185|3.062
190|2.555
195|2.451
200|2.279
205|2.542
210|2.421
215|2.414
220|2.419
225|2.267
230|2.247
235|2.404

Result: -0.21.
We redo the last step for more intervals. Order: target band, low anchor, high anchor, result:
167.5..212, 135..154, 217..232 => -0.19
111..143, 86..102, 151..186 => -0.19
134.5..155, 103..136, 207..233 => 0.27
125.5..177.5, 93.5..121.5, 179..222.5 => 0.04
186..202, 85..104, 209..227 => -0.08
